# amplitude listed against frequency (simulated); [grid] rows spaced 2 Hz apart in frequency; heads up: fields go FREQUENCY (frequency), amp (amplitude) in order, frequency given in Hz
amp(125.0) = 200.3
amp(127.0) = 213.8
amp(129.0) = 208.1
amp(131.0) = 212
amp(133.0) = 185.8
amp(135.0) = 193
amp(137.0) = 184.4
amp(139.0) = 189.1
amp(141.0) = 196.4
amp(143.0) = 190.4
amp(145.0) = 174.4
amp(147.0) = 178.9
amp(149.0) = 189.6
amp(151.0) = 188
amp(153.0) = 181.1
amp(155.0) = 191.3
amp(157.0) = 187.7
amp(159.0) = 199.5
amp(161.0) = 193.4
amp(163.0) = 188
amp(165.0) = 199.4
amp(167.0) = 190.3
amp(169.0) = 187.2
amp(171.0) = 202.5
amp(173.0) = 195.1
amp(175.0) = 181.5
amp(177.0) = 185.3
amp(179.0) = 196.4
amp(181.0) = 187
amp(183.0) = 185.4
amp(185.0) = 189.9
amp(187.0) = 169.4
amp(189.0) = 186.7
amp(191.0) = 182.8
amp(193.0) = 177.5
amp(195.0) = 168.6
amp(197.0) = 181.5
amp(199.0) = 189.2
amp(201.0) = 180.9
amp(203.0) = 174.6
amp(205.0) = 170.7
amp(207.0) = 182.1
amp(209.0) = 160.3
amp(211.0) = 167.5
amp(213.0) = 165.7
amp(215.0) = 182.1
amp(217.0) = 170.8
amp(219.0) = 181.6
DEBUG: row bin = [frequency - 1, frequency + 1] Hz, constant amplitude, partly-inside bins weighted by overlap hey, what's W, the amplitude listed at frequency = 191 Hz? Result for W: 182.8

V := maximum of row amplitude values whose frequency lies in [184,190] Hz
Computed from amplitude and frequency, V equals 189.9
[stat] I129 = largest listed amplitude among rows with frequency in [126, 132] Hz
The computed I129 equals 213.8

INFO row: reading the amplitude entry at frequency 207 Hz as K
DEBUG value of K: 182.1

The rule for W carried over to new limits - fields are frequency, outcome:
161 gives 193.4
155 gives 191.3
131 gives 212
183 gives 185.4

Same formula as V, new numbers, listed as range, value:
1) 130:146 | 212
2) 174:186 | 196.4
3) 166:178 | 202.5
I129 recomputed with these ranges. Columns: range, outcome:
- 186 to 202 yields 189.2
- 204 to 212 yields 182.1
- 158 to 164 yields 199.5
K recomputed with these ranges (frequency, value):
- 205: 170.7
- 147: 178.9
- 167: 190.3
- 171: 202.5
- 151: 188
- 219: 181.6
